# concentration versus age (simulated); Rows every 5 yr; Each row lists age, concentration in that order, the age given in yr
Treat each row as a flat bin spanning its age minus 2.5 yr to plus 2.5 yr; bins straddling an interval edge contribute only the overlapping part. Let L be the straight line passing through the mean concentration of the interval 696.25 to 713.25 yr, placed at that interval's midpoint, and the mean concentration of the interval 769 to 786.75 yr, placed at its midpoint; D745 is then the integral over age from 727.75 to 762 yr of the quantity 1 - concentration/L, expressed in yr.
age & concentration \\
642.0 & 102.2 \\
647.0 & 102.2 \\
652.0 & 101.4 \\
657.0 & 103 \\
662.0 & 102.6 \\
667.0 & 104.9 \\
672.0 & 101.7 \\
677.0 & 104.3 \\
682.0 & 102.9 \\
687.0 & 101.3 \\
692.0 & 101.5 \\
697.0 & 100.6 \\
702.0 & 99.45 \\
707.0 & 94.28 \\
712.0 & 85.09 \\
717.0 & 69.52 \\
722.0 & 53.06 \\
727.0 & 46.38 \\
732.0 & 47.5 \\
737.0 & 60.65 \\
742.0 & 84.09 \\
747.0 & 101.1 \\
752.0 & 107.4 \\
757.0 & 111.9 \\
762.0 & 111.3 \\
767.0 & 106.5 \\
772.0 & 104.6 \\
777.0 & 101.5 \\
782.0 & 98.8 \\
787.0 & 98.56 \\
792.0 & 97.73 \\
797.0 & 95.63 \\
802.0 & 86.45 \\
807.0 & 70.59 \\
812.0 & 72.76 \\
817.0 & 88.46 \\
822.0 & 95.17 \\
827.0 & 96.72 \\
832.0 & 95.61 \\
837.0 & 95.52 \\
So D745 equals 4.6 yr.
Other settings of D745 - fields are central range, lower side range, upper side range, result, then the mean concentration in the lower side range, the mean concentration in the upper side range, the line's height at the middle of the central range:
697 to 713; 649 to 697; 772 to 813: 0.8 yr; 103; 91.8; 99.6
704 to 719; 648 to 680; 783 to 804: 2.4 yr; 103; 95.1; 100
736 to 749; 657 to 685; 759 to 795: 2.4 yr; 103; 103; 103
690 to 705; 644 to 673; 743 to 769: 0.6 yr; 103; 106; 104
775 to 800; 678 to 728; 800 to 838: -3.1 yr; 87.1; 87.4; 87.3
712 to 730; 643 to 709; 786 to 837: 6.9 yr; 102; 89.8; 97.7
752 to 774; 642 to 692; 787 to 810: -3.9 yr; 103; 88.5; 92.3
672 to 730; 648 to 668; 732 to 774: 7.1 yr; 103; 95.3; 99.4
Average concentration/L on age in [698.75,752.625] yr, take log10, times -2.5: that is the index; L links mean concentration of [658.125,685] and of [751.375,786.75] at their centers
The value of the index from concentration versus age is 0.34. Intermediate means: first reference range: 103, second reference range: 105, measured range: 76.4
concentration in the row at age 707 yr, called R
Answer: 94.28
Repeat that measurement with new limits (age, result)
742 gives 84.09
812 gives 72.76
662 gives 102.6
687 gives 101.3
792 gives 97.73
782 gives 98.8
